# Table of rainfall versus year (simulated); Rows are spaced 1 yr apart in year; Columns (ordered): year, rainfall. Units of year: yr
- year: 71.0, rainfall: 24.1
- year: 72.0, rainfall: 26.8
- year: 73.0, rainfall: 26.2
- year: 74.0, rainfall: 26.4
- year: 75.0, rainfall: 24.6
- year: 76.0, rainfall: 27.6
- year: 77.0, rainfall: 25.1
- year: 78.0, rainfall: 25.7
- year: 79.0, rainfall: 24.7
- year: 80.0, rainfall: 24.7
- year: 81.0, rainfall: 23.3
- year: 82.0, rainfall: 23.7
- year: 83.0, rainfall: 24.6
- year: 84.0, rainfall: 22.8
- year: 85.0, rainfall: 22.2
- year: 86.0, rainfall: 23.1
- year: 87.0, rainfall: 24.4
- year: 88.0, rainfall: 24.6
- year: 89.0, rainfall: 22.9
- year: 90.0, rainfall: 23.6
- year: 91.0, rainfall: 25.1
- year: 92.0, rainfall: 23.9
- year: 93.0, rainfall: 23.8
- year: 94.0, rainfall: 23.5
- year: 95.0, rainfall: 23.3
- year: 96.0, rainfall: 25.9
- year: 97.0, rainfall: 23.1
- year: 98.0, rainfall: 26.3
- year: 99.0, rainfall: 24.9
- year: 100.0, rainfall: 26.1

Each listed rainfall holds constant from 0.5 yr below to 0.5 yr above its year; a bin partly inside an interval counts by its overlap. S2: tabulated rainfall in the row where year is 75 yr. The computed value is 24.6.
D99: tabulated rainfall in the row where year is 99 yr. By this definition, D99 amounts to 24.9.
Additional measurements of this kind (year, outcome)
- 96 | 25.9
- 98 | 26.3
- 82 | 23.7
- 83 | 24.6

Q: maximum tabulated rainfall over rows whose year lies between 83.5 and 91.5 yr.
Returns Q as 25.1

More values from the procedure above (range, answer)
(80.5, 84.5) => 24.6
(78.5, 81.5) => 24.7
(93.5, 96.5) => 25.9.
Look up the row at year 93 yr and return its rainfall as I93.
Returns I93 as 23.8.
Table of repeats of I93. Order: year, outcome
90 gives 23.6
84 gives 22.8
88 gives 24.6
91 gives 25.1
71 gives 24.1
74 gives 26.4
